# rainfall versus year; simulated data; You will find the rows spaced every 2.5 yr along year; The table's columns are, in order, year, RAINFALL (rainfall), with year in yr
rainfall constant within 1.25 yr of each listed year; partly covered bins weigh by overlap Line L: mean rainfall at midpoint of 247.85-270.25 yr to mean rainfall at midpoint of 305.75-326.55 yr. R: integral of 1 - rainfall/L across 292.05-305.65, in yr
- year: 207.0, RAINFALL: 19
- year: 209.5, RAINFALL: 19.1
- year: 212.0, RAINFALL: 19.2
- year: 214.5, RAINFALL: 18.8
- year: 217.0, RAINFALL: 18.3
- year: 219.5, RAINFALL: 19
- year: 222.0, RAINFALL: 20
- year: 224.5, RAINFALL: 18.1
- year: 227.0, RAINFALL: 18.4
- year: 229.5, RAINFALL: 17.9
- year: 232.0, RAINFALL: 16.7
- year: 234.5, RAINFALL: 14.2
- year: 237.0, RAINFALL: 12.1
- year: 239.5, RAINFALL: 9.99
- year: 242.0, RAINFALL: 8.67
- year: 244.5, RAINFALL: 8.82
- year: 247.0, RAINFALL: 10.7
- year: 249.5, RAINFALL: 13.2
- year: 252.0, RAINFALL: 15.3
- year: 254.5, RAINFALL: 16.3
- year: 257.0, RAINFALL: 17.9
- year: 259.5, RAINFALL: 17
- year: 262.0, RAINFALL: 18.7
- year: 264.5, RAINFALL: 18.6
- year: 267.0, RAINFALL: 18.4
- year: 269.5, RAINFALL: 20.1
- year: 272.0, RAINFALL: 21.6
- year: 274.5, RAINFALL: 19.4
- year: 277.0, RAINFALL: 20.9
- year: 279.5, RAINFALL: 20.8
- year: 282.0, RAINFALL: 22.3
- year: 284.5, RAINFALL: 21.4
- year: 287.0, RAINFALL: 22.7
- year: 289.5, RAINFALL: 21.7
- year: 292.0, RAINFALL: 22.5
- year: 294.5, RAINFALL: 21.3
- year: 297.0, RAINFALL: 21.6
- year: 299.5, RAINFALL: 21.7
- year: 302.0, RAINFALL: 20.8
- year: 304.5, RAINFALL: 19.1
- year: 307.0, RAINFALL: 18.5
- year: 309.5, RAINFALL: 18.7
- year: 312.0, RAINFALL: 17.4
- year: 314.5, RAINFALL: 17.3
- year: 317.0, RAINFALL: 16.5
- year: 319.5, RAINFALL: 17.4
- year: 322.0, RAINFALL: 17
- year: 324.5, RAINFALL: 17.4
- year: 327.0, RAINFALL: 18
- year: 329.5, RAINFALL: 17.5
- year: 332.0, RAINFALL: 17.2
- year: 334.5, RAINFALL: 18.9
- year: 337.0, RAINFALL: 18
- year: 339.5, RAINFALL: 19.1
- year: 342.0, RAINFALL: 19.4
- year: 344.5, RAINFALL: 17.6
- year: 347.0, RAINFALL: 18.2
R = -2.9 yr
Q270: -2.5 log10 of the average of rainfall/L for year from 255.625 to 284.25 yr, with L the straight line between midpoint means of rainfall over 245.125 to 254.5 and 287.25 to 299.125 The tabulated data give -0.15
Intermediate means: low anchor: 13.2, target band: 19.7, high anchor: 21.8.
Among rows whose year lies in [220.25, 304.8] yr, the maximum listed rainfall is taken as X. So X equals 22.7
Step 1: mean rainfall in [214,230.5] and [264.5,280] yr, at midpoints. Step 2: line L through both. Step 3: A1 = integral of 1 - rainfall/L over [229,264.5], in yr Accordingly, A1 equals 9.5 yr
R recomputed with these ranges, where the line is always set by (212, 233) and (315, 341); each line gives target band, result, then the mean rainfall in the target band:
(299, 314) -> -1.1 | 19.1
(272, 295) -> -4.4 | 21.5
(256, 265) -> 0.1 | 18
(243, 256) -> 3.8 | 12.9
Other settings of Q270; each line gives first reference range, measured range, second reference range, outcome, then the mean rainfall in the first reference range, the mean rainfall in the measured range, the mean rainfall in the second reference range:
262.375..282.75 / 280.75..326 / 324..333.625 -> -0.05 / 20.1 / 19.7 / 17.6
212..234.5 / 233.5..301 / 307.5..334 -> 0.01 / 18.2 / 17.7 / 17.5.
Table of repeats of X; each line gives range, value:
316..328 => 18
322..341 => 19.1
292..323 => 22.5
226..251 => 18.4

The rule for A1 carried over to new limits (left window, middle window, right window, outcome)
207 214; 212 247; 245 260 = 3.75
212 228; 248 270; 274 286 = 3.48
